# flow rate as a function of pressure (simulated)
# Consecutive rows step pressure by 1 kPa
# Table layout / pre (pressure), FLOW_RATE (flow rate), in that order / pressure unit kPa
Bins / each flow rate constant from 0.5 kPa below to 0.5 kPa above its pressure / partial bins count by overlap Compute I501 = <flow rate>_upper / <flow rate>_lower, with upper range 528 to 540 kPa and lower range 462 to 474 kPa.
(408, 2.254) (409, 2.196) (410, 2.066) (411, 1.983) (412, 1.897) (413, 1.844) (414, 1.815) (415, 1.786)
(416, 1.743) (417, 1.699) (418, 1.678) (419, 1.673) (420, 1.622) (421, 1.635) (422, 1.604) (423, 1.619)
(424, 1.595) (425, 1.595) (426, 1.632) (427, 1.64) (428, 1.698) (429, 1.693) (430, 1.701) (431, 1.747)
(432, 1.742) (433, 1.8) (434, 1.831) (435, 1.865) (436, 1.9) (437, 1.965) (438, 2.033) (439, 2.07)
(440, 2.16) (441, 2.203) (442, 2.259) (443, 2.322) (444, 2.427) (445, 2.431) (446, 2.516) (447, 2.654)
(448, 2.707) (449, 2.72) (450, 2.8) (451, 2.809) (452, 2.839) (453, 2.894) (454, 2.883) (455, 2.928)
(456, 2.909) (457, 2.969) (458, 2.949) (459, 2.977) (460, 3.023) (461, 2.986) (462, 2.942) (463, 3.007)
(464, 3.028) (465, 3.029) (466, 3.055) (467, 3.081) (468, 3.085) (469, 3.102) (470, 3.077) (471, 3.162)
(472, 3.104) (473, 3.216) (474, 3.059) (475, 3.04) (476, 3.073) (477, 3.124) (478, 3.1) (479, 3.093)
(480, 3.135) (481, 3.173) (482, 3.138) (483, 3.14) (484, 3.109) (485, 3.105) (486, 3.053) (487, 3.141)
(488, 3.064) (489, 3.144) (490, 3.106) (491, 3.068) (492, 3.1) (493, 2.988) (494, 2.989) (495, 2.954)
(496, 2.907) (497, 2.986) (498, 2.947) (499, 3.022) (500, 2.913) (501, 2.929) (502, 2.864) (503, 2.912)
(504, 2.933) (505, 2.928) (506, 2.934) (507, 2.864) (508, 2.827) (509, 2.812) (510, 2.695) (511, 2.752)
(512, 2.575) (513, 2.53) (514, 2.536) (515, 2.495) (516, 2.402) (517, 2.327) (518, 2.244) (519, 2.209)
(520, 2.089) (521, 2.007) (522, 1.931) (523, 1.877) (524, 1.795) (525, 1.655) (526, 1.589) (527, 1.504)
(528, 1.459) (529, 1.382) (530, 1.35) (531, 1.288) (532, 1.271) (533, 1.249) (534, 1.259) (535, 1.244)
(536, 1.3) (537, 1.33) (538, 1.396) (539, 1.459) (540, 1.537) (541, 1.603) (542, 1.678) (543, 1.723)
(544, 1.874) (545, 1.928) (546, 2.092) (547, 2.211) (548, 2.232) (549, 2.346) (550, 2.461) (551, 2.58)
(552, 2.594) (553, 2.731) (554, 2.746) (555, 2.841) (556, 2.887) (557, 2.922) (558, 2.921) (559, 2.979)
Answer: 0.43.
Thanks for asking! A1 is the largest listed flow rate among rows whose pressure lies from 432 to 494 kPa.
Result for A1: 3.216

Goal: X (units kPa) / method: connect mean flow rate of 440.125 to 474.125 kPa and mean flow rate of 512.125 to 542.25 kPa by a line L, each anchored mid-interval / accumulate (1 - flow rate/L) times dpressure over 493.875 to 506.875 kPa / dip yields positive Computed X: -4.63 kPa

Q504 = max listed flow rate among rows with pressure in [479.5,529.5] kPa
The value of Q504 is 3.173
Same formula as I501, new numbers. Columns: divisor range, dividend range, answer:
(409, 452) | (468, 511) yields 1.52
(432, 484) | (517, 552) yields 0.64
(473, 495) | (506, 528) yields 0.73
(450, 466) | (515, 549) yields 0.59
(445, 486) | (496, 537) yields 0.74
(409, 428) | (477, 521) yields 1.64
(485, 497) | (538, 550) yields 0.62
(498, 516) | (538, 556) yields 0.77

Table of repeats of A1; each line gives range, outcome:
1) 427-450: 2.8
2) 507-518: 2.864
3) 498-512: 3.022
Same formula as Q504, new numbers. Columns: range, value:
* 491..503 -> 3.1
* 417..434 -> 1.831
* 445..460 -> 3.023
